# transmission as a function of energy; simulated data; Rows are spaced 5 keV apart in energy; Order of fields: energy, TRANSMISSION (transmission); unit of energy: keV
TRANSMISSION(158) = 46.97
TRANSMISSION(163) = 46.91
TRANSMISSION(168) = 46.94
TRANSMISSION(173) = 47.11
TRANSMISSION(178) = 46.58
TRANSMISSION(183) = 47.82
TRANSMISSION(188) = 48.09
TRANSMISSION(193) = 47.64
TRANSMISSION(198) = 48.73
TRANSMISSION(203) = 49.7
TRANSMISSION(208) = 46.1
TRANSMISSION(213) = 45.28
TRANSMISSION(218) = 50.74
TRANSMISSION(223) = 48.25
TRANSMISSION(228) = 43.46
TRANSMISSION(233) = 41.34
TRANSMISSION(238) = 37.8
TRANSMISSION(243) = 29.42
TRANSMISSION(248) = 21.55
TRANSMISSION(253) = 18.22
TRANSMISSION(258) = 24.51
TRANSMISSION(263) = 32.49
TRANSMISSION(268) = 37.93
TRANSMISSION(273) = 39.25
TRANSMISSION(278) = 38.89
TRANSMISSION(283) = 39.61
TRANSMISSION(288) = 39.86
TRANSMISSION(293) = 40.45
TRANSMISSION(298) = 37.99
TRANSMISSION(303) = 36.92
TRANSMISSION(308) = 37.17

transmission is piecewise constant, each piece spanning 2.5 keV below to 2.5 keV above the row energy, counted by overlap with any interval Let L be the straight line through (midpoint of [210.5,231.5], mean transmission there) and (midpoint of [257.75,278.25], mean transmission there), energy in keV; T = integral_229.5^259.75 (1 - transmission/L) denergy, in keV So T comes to 8.8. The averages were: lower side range 46.7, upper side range 35.3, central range 29.4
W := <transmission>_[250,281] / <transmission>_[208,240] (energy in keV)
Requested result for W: 0.7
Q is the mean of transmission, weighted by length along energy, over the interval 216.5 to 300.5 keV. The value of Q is 36.4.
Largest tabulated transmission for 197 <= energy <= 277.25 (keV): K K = 50.74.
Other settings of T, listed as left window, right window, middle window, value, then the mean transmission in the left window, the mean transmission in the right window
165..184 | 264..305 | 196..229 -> -2.6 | 47.1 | 38.7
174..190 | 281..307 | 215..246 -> 1.6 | 47.4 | 38.9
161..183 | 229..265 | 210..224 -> -4.3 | 47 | 29.9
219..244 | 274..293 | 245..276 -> 8.6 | 41.3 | 39.6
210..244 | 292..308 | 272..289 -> 0.0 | 43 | 38.1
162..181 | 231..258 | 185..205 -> -3.6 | 46.9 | 29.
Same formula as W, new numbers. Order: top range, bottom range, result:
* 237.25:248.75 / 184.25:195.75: 0.62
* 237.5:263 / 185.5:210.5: 0.54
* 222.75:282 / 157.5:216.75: 0.72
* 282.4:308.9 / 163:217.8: 0.81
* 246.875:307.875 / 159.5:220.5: 0.72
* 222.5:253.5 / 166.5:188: 0.73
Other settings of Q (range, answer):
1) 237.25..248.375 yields 29.8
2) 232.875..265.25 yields 28.4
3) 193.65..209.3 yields 48.3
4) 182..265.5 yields 39.9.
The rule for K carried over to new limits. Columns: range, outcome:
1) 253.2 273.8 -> 39.25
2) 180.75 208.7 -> 49.7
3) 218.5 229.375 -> 48.25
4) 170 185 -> 47.82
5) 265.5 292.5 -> 39.86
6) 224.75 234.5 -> 43.46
